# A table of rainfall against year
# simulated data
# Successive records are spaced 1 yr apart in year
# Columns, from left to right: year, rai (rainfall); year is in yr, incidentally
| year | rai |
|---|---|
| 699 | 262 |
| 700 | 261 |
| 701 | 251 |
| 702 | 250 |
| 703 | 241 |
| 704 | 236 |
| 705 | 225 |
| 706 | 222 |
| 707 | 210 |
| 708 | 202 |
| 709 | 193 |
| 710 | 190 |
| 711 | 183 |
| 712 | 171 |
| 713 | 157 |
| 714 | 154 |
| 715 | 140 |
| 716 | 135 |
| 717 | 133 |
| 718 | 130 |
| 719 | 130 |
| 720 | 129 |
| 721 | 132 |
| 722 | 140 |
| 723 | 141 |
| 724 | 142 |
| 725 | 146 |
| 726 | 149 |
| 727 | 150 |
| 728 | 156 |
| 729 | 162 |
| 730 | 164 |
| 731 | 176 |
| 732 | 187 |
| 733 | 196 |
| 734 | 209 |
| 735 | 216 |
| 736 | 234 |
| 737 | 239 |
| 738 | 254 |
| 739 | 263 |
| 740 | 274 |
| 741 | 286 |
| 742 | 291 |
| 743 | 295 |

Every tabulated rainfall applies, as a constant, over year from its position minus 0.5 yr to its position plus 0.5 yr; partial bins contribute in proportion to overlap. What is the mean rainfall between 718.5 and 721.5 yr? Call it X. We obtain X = 130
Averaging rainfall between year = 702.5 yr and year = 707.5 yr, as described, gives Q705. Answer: 227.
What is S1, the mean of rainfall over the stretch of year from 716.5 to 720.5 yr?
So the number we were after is 130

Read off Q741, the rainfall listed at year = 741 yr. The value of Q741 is 286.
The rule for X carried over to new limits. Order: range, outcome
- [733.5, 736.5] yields 220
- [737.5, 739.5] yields 258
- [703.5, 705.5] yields 230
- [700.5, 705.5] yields 241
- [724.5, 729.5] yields 153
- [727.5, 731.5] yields 164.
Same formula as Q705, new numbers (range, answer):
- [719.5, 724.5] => 137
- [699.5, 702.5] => 254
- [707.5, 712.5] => 188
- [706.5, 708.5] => 206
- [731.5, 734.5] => 197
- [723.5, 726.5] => 146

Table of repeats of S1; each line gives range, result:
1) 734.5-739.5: 241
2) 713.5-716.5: 143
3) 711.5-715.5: 156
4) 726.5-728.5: 153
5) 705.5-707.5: 216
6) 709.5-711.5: 186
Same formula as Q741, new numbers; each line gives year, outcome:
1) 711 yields 183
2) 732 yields 187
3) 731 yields 176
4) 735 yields 216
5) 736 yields 234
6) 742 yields 291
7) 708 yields 202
